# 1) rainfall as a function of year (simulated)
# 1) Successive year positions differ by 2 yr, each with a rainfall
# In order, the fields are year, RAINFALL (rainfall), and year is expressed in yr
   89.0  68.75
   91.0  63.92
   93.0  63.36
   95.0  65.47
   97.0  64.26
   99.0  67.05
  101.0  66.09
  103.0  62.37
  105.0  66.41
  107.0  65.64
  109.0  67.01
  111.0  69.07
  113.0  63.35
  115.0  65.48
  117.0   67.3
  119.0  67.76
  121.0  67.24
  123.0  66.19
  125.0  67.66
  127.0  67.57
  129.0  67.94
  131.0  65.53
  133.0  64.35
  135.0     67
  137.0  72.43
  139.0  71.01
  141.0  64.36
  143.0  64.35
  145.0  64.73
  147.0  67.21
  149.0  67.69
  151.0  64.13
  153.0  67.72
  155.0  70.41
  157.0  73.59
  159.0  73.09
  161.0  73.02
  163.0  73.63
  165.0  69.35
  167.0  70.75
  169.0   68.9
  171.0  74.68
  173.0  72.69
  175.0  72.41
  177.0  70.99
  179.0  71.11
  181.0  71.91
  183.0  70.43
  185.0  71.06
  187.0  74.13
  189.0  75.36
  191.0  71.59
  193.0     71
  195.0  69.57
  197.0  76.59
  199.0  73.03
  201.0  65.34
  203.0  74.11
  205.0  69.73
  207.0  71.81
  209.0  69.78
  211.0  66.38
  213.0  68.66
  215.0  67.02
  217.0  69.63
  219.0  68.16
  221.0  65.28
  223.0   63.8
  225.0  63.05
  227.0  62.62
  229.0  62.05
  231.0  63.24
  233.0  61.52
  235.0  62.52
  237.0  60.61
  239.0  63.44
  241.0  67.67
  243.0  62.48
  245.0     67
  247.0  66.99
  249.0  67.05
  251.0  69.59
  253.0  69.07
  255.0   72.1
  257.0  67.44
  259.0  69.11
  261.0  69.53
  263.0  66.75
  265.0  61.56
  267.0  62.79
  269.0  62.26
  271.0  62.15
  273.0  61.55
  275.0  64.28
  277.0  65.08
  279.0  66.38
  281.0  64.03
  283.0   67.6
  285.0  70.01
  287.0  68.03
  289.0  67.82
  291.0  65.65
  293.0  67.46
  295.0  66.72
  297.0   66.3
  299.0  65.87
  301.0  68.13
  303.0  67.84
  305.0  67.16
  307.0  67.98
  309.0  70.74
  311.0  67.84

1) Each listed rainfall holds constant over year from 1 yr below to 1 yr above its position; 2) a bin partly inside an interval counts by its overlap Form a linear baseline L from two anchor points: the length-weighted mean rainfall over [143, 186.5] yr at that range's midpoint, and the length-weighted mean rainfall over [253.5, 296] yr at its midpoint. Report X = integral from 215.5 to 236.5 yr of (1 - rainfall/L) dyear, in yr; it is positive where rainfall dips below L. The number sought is 1.19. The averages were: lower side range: 70.4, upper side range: 66.1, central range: 64.2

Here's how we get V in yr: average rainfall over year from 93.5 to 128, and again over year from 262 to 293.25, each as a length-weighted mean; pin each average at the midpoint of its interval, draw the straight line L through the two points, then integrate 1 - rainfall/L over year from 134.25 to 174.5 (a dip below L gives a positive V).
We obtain -2.2 yr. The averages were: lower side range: 66.2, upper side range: 65.2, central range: 69.6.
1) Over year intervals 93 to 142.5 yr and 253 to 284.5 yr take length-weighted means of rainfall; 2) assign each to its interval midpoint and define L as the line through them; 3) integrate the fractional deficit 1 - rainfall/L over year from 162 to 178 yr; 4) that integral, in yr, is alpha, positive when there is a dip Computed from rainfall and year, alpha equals -1.3 yr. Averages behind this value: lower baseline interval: 66.5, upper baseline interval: 65.7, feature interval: 71.7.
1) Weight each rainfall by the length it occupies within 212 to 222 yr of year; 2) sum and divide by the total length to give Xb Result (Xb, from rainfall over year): 67.8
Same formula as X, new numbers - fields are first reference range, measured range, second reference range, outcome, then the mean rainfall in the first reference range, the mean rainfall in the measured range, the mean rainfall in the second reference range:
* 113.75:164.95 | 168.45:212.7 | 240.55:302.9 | -2.7 yr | 68.1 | 71.5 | 66.4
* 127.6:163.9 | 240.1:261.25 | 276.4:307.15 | -0.2 yr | 68.4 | 68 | 67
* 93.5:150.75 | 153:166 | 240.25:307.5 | -1.1 yr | 66.5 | 71.8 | 66.5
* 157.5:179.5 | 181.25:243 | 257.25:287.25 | 1.2 yr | 71.9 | 67.9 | 65.4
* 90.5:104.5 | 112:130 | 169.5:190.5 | 0.1 yr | 64.7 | 66.7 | 72.4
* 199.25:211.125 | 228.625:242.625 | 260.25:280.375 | 0.9 yr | 70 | 63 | 64.2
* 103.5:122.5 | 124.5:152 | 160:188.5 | 0.7 yr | 66.5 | 66.8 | 71.9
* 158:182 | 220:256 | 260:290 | 1.4 yr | 71.9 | 65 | 65.3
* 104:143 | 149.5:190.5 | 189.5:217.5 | -1.5 yr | 66.9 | 71.4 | 70.4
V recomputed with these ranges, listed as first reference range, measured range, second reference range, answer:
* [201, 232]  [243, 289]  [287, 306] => 0.5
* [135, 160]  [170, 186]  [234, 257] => -1.0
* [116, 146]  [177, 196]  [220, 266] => -1.6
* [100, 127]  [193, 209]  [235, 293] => -1.3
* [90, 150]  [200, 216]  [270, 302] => -0.7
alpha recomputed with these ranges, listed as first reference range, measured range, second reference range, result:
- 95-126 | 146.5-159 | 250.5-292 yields -0.5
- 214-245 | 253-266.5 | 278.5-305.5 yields -0.4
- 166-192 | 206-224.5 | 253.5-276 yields 0.4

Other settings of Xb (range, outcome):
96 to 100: 65.7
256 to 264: 68.2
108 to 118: 66.4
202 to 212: 70.4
